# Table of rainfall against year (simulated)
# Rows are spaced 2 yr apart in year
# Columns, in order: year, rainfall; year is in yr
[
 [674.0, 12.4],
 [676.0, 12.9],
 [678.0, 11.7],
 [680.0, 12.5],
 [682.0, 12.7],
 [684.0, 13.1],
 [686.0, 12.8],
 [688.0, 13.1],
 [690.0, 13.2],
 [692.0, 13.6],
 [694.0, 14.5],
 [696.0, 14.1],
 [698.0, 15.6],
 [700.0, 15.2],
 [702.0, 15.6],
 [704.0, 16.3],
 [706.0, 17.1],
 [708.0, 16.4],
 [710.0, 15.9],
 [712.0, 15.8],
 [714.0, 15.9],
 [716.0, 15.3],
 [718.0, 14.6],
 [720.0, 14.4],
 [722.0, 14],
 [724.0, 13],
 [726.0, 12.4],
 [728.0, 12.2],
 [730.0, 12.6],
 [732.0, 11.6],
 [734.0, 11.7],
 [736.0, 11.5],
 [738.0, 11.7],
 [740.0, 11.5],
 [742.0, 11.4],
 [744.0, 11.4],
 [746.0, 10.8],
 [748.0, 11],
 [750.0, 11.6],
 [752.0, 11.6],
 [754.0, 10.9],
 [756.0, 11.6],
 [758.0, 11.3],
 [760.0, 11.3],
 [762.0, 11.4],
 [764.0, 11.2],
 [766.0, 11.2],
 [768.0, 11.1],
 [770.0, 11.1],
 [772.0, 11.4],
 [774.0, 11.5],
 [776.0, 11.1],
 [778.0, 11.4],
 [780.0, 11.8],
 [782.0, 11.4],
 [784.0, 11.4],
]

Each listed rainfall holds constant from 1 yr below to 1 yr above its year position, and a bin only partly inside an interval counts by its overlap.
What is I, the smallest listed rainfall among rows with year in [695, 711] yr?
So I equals 14.1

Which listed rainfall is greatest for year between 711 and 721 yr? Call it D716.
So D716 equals 15.9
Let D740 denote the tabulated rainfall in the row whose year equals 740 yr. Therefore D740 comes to 11.5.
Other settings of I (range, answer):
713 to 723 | 14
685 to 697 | 12.8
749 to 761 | 10.9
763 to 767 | 11.2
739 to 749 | 10.8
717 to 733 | 11.6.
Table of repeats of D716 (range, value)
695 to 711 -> 17.1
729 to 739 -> 12.6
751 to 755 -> 11.6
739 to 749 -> 11.5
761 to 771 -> 11.4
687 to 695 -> 14.5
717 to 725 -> 14.6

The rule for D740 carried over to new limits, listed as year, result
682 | 12.7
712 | 15.8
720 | 14.4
